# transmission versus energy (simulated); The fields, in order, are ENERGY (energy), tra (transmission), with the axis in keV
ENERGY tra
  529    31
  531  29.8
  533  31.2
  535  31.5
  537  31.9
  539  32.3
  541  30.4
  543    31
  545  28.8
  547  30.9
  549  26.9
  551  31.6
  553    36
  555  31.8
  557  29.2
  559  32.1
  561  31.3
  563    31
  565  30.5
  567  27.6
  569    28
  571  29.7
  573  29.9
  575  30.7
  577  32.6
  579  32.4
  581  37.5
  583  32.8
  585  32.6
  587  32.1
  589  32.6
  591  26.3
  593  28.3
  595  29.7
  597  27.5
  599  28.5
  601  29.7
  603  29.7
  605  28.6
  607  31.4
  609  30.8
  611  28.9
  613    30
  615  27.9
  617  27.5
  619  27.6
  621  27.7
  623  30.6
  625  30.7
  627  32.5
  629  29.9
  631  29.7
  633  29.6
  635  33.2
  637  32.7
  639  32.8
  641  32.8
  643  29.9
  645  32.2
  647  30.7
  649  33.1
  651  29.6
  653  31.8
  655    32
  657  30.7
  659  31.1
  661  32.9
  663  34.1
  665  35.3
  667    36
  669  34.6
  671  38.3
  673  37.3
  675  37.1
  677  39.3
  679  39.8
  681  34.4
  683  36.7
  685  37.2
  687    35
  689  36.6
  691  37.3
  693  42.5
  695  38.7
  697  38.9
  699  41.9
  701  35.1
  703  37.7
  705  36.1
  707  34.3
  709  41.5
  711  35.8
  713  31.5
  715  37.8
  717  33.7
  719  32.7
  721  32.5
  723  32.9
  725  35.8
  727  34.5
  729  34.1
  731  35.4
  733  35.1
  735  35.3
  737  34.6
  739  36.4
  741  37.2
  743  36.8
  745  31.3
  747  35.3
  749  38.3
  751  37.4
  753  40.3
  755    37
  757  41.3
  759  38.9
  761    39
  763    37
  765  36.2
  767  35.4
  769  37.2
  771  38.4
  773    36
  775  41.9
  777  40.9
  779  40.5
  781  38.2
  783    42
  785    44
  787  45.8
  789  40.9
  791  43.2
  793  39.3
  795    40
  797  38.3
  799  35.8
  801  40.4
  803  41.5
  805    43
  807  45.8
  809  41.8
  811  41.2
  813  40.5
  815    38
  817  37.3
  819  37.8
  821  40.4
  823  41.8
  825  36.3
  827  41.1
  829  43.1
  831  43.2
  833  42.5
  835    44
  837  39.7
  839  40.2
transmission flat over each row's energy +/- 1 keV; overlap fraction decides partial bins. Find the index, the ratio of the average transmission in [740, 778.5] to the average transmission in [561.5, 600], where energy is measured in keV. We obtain 1.2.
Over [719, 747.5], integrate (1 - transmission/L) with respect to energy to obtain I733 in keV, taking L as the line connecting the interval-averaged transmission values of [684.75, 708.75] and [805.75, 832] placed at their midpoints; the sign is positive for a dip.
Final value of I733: 2.9 keV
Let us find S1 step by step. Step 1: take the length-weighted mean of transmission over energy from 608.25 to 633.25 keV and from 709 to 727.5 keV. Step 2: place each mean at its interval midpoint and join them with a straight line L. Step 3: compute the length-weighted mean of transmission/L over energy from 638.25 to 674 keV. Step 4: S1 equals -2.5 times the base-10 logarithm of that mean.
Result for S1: -0.06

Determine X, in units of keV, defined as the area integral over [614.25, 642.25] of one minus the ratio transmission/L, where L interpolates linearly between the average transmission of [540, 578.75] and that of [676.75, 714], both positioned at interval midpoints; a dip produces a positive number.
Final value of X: 3.0 keV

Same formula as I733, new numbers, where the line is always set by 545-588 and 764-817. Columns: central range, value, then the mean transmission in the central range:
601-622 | 2.5 keV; 29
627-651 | 1.9 keV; 31.5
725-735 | 0.8 keV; 34.9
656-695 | -0.6 keV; 36.2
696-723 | 0.7 keV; 36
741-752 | 0.7 keV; 35.9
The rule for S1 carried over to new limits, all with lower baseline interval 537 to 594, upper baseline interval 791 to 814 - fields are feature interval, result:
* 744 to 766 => 0.04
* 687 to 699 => -0.07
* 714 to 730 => 0.10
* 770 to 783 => 0.01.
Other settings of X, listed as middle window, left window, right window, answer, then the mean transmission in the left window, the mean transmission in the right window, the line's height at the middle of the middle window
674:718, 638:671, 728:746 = -4.3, 32.7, 35.1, 33.9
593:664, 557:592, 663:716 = 7.2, 31.1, 37.1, 33.9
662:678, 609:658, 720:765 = -2.0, 30.6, 36.2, 32.5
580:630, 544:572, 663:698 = 4.4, 30.4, 37.3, 33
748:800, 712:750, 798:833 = -2.2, 34.8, 40.6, 37.7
